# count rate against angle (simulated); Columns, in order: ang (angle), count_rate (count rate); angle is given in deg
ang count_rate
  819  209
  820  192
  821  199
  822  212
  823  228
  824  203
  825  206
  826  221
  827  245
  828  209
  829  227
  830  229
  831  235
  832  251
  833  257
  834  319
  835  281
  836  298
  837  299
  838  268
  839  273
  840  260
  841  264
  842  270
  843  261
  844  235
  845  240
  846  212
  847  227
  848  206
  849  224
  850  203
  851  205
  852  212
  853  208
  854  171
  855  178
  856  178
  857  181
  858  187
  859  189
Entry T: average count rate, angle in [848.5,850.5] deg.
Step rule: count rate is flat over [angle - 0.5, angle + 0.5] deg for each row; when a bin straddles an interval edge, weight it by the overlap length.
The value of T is 214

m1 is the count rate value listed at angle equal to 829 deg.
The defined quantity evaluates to 227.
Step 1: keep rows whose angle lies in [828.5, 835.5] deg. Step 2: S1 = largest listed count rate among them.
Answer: 319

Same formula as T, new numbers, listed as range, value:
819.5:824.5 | 207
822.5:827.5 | 221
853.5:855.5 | 174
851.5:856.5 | 189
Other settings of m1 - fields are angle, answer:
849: 224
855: 178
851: 205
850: 203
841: 264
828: 209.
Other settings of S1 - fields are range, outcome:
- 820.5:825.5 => 228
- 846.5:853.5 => 227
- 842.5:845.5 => 261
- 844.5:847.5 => 240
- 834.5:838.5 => 299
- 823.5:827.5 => 245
